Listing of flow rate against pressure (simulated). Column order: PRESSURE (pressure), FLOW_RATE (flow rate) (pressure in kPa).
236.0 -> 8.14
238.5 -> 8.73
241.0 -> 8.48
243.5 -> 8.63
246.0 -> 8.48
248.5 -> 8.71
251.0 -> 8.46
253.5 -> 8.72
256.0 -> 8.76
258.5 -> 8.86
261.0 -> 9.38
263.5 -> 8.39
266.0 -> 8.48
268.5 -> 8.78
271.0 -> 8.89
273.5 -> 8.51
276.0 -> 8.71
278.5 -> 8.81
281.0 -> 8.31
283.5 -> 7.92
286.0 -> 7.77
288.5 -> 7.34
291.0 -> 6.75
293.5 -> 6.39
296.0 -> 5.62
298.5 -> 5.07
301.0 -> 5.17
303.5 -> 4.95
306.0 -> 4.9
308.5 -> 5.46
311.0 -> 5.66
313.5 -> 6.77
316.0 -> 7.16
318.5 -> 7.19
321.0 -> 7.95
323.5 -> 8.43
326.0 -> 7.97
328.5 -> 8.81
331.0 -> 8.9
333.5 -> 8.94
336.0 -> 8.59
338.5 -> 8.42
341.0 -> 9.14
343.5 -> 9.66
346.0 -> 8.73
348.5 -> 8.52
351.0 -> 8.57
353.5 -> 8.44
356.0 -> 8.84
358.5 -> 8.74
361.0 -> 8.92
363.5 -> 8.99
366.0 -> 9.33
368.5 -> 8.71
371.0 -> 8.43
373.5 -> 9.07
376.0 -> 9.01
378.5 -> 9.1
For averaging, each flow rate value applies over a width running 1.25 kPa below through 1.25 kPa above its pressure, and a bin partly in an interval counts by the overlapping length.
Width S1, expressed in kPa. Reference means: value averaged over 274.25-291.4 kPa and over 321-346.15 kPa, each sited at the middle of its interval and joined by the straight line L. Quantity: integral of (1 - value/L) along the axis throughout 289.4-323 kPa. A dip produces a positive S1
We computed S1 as 8.9 kPa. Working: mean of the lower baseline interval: 8.02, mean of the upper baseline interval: 8.72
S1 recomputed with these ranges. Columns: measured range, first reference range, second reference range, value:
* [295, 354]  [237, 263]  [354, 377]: 9.14 kPa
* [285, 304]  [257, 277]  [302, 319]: 2.32 kPa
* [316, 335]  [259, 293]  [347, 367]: 0.78 kPa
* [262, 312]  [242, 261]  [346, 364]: 9.15 kPa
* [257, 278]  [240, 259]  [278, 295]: -1.71 kPa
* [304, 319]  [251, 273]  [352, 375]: 4.63 kPa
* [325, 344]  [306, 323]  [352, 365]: -2.90 kPa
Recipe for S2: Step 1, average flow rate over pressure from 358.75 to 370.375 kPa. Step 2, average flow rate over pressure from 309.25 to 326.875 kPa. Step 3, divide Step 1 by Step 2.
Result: 1.23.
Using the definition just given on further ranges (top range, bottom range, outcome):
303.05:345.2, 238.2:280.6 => 0.88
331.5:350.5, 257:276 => 1.01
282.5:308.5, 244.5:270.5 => 0.70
